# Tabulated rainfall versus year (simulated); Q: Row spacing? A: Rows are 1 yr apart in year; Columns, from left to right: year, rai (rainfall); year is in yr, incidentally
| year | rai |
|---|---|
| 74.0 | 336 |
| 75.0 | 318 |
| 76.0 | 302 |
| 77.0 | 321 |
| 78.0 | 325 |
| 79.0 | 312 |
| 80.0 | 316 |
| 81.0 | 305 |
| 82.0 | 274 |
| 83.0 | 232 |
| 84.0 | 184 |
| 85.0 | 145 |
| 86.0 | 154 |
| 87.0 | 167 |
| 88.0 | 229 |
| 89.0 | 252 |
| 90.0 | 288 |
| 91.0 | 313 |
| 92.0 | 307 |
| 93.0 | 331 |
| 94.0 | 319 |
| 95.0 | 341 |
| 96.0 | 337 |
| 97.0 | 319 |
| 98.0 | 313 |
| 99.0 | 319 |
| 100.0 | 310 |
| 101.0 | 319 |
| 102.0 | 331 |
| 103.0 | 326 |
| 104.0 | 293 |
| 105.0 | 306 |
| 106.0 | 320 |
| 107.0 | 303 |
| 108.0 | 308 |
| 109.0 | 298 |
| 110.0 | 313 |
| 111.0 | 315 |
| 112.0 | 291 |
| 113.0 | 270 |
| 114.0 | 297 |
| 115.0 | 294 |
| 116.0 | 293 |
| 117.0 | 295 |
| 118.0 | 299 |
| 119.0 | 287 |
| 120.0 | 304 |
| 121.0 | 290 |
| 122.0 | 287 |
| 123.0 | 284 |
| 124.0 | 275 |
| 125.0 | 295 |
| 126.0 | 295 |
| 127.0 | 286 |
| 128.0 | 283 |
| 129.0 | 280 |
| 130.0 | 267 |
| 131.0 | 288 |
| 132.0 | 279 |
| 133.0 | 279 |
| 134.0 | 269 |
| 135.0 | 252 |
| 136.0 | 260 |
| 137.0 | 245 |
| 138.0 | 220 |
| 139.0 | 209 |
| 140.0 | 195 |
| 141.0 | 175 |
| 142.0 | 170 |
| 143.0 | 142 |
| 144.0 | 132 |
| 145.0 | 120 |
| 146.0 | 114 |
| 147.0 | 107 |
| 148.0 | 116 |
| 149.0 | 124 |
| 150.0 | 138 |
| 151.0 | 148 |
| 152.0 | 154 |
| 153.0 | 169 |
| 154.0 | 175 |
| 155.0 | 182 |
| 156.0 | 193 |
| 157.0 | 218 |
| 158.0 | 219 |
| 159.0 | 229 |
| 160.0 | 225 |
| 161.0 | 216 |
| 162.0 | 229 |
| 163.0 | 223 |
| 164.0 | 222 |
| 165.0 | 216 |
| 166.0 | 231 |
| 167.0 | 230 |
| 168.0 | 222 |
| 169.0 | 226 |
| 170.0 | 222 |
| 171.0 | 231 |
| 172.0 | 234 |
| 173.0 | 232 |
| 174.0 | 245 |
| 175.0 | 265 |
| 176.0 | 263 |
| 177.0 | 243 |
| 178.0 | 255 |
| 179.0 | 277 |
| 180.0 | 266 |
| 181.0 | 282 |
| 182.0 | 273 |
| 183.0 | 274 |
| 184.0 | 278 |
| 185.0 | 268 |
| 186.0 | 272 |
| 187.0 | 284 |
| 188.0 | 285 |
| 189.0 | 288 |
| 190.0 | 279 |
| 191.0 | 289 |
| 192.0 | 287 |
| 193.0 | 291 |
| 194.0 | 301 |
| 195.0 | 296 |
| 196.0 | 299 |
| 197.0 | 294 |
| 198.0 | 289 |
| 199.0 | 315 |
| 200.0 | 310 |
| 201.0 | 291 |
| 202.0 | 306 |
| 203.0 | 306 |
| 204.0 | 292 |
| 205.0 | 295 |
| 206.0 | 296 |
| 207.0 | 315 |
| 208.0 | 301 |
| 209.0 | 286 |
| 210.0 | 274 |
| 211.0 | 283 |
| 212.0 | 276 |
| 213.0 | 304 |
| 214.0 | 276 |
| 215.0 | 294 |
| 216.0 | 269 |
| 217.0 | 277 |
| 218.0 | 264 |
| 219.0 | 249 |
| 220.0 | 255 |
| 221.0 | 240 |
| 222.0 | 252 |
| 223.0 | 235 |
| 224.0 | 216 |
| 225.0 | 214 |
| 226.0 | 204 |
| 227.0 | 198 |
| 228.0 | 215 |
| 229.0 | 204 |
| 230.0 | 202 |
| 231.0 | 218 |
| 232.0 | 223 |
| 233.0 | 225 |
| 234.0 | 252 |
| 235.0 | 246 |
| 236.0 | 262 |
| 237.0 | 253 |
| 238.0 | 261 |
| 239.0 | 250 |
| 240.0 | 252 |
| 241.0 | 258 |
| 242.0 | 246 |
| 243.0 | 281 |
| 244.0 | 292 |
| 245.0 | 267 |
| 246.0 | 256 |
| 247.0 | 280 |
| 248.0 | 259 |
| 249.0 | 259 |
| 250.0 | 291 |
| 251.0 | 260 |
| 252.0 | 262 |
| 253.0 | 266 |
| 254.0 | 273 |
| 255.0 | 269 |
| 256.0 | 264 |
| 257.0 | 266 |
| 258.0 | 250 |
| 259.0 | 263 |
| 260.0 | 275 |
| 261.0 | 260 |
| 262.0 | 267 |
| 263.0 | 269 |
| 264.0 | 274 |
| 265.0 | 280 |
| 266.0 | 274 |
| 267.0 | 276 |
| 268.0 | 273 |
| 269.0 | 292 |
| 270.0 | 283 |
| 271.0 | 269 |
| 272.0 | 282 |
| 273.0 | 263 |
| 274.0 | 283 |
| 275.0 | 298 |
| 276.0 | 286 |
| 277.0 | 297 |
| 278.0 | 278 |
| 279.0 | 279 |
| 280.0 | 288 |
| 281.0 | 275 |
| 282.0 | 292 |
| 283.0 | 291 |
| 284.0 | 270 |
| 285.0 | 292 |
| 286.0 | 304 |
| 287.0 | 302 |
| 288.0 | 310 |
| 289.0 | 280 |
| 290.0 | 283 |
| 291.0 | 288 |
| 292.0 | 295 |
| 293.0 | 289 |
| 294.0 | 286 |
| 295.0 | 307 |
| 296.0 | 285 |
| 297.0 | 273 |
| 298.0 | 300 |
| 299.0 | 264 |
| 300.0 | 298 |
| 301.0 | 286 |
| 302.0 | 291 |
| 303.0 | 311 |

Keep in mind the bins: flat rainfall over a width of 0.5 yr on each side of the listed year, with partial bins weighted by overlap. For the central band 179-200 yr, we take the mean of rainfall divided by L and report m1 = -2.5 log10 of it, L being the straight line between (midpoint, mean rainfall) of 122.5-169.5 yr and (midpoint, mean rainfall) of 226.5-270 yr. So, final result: -0.23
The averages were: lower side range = 213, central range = 286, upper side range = 258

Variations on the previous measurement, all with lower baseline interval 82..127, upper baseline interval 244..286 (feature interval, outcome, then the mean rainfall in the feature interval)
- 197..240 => 0.07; 262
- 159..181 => 0.19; 238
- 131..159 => 0.45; 188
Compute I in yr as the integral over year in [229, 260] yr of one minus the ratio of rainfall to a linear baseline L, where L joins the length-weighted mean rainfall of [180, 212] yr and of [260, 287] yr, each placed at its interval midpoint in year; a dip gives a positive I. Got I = 3.0 yr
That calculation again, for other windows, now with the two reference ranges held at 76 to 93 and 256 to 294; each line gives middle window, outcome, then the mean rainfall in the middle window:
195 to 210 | -1.39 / 299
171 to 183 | 0.60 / 257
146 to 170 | 6.97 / 191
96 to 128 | -4.53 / 301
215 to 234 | 2.91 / 233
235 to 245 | 0.58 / 261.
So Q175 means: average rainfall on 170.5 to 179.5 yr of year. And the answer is 249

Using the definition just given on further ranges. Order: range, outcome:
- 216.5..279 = 258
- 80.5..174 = 248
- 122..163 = 212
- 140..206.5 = 235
